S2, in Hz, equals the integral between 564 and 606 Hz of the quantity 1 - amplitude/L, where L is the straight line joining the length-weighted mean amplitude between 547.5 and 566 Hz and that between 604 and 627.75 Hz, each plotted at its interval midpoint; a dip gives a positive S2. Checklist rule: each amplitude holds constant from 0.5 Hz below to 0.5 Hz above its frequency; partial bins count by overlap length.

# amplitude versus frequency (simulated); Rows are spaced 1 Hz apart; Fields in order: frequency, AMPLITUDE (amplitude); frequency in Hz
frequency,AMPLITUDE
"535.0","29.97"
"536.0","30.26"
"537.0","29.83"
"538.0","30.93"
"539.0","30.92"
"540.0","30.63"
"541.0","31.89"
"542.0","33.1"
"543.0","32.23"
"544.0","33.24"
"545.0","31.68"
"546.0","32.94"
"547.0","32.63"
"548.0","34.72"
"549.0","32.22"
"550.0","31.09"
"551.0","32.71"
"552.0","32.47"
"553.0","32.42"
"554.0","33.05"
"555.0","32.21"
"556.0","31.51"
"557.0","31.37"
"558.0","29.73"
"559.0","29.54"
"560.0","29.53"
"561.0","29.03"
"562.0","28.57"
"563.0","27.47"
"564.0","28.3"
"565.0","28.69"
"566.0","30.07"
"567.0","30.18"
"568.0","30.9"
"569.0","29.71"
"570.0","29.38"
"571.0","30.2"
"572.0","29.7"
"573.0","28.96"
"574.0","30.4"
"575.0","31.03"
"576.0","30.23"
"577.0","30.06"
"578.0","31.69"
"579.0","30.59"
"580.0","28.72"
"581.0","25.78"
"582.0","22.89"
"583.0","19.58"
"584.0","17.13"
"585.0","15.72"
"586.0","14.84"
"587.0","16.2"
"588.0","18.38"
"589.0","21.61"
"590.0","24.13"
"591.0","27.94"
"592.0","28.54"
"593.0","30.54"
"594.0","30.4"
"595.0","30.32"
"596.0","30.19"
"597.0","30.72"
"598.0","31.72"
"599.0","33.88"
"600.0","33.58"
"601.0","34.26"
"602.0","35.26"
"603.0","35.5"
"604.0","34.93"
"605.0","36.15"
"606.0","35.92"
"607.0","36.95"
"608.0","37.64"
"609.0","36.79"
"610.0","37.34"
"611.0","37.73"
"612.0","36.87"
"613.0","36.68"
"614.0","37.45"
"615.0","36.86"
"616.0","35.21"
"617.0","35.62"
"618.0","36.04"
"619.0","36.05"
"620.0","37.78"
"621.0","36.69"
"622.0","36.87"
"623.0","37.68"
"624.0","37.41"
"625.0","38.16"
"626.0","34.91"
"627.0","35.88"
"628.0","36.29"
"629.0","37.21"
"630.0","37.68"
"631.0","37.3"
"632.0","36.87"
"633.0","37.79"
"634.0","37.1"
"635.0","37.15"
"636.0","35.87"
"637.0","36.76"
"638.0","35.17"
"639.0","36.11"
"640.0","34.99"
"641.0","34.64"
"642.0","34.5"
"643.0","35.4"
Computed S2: 6.51 Hz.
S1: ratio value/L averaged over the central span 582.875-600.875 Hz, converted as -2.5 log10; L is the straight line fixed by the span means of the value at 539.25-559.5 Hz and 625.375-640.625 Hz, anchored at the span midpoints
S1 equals 0.32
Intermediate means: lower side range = 32.1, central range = 25.6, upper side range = 36.5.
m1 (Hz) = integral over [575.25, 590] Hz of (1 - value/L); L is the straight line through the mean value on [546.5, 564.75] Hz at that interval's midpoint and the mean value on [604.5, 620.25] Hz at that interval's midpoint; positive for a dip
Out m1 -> 4.5 Hz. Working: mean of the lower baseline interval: 31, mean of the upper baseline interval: 36.7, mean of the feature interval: 23.3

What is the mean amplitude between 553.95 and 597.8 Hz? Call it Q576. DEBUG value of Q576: 27.6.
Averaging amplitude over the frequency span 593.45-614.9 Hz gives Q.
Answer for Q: 34.8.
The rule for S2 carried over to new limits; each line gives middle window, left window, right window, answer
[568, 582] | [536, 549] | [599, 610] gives 1.8 Hz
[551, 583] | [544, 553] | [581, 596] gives -1.8 Hz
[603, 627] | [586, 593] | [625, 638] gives -4.3 Hz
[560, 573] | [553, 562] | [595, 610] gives 0.9 Hz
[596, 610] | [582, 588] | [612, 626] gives -3.7 Hz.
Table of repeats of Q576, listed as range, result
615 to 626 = 36.7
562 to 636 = 31.8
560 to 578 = 29.6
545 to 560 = 31.9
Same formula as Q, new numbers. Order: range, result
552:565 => 30.3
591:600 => 30.8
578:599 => 25.2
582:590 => 18.4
